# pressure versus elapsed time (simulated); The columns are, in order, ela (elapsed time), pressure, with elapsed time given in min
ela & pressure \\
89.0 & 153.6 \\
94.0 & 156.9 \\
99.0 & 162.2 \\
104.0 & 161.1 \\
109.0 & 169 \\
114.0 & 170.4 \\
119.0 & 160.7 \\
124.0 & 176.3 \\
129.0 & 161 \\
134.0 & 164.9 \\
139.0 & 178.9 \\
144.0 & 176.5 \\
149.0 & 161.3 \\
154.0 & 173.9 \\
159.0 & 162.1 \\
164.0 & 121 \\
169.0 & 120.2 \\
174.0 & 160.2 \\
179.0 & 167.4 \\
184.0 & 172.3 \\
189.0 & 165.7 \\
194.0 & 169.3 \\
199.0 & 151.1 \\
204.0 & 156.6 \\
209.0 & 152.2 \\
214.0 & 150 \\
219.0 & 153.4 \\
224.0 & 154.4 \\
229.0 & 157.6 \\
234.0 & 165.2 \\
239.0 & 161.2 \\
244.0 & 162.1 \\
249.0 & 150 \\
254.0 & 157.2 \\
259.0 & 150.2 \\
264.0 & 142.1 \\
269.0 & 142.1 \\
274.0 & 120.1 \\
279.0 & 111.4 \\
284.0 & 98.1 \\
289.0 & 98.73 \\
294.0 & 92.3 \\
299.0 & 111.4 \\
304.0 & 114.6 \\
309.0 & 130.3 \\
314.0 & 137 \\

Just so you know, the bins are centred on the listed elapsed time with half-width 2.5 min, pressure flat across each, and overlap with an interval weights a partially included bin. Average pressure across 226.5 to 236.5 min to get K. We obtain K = 161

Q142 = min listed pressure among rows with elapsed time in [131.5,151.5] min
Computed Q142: 161.3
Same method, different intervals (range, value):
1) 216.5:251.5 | 150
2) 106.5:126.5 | 160.7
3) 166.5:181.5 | 120.2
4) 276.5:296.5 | 92.3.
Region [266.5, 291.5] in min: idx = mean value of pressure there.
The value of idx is 114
